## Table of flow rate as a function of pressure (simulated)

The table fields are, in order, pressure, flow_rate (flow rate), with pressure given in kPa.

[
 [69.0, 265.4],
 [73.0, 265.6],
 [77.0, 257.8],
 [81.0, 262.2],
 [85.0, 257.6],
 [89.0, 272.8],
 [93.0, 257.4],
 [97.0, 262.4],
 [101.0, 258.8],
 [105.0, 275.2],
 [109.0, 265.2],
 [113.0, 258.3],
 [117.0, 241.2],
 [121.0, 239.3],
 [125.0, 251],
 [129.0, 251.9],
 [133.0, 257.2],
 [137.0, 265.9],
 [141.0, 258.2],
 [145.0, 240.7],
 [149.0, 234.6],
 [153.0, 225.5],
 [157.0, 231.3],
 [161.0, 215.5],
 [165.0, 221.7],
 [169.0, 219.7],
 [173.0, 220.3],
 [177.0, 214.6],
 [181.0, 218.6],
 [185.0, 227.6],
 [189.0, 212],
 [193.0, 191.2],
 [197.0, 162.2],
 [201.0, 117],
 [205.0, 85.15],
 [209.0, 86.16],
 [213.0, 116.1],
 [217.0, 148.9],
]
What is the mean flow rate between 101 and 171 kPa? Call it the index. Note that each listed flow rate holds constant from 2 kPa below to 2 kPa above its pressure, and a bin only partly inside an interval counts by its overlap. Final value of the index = 245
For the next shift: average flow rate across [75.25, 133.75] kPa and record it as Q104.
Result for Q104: 258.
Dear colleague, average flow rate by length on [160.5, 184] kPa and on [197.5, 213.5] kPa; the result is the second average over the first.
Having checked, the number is 0.48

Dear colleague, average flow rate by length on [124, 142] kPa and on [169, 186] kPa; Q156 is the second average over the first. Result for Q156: 0.85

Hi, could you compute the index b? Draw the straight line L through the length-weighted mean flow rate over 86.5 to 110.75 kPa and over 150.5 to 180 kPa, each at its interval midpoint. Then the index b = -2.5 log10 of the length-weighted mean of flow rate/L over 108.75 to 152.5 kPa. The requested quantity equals -0.026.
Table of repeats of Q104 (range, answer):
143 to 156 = 233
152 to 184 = 221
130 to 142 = 260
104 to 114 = 266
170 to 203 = 196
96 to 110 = 266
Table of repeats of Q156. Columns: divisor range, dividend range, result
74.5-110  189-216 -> 0.51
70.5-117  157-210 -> 0.72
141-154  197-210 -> 0.45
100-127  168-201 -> 0.79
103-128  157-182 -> 0.86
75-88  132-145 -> 0.99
